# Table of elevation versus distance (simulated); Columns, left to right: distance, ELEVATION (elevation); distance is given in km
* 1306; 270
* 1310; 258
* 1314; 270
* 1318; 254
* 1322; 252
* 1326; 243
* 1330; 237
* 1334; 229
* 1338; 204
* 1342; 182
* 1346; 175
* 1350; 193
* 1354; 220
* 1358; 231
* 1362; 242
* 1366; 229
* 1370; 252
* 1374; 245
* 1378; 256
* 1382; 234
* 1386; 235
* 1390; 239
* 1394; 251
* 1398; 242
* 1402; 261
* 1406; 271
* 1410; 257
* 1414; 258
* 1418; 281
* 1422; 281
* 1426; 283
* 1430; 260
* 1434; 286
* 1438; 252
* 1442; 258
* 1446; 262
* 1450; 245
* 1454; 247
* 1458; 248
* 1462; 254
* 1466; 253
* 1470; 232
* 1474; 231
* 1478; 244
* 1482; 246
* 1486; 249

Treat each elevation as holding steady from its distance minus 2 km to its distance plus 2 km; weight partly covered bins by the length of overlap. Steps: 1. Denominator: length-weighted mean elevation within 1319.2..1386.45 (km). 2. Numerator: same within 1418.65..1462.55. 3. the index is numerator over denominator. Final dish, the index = 1.15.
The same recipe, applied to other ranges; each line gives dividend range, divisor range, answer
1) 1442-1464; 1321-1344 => 1.13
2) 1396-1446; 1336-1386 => 1.19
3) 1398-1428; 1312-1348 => 1.18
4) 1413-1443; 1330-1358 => 1.32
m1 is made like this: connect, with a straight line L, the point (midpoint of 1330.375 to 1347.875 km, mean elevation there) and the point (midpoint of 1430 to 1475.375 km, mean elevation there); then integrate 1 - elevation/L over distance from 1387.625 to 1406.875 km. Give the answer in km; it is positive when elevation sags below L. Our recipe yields -2.0 km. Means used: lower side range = 201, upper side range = 252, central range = 251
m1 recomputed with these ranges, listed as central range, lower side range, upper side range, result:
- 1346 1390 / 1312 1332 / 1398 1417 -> 4.31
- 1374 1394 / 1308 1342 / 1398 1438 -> 1.21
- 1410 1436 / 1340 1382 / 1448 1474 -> -4.02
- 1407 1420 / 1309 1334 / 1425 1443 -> -0.07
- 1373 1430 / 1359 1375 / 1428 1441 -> -0.75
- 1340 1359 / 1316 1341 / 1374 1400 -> 3.12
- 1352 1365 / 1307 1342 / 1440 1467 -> 0.69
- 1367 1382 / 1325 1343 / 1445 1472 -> -1.20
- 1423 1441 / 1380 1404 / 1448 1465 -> -1.70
